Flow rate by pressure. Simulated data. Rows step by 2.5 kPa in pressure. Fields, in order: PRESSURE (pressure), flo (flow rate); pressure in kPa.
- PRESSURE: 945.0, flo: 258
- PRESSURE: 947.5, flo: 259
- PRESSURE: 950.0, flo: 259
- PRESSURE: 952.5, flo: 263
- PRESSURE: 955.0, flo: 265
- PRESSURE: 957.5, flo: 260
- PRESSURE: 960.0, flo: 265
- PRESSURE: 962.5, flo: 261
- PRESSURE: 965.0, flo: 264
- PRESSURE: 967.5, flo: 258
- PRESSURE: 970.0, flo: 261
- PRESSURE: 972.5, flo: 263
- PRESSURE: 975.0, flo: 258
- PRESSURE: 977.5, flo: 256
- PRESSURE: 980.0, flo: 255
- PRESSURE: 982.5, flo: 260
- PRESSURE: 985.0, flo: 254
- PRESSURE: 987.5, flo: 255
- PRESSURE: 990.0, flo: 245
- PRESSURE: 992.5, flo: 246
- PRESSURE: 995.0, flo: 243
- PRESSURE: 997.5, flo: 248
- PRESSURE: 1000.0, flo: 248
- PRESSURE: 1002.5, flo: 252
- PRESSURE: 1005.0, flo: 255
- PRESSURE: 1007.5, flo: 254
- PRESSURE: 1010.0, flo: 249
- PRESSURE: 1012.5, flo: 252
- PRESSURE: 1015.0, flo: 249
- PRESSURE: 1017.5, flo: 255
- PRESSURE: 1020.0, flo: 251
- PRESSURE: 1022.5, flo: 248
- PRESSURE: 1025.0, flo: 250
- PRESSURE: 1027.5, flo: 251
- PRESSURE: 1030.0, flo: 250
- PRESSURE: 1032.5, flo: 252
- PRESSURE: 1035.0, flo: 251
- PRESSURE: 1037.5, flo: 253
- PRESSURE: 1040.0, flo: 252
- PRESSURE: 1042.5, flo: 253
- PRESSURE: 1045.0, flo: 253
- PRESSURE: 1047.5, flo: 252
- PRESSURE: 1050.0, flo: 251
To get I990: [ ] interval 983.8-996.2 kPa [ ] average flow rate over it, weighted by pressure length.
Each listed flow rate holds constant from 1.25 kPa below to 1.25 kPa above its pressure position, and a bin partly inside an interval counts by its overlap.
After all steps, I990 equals 249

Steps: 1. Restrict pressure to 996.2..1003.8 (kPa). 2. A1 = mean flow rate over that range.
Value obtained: 249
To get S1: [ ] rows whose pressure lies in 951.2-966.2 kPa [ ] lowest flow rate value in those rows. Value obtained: 260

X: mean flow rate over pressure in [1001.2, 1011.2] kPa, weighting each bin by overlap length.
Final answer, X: 252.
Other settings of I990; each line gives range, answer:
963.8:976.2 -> 261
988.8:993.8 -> 245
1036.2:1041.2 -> 252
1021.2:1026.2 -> 249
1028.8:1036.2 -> 251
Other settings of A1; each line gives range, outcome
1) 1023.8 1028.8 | 250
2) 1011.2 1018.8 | 252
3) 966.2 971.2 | 260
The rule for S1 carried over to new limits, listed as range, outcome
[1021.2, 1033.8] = 248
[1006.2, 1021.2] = 249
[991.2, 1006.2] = 243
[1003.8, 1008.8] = 254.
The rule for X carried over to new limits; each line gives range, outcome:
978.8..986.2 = 256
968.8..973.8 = 262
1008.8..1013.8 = 250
